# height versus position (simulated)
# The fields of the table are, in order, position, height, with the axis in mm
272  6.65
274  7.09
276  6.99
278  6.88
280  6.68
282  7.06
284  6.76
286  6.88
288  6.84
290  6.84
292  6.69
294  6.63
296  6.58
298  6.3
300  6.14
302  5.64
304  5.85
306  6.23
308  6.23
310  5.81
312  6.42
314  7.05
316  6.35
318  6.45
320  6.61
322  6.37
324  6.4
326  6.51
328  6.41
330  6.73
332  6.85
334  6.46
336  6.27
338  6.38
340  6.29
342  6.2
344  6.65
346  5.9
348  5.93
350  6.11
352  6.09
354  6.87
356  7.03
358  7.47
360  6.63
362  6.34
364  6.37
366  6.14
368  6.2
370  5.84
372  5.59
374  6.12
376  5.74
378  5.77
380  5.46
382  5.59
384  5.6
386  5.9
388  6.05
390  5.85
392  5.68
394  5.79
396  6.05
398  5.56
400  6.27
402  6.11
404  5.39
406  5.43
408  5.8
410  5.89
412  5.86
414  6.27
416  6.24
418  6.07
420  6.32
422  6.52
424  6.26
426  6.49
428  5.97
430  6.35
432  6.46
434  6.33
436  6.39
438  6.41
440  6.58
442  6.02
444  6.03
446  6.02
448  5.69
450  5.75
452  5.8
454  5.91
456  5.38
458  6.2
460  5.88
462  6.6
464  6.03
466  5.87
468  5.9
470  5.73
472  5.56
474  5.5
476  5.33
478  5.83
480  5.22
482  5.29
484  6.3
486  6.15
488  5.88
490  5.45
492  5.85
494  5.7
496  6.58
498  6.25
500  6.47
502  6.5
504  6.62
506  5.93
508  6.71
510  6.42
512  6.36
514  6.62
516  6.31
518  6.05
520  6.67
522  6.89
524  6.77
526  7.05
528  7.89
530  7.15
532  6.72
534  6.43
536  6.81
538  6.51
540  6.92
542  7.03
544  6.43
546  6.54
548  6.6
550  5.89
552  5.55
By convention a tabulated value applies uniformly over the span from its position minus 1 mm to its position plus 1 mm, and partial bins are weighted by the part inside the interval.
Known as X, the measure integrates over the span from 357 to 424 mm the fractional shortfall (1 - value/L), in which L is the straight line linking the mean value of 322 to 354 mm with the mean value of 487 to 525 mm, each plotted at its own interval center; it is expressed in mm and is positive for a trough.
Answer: 3.7 mm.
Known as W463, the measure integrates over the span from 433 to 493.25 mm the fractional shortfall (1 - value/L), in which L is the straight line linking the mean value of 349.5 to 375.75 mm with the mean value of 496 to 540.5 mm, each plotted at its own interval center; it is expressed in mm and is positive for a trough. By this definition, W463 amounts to 5.9 mm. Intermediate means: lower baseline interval 6.36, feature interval 5.9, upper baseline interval 6.63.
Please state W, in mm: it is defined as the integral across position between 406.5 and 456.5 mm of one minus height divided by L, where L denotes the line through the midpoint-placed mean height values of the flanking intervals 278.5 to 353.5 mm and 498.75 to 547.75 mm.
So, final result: 3.4 mm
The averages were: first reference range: 6.43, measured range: 6.11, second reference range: 6.66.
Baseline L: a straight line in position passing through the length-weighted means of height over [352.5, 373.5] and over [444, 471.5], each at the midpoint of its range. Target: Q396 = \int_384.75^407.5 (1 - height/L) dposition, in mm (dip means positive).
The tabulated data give 1.5 mm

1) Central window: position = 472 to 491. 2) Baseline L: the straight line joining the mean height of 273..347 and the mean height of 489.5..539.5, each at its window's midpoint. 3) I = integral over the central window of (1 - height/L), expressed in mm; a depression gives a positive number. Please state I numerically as 2.5 mm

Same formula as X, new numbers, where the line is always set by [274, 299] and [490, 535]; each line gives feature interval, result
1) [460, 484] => 3.0 mm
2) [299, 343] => 2.5 mm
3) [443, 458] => 1.7 mm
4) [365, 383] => 2.3 mm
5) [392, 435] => 3.7 mm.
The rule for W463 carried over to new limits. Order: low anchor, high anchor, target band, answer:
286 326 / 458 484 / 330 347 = -0.3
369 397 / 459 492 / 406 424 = -0.9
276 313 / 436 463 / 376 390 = 1.1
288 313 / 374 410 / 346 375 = -1.8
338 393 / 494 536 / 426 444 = 0.1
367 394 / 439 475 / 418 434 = -1.2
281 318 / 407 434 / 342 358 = -0.2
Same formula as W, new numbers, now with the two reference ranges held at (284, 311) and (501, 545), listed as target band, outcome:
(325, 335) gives -0.3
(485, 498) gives 1.3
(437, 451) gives 1.1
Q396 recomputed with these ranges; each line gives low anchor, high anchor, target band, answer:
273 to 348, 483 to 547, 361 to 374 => 0.8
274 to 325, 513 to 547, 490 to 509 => 1.3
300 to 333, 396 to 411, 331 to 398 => -1.1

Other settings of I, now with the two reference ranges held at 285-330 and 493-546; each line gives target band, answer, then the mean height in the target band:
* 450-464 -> 1.3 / 5.95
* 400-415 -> 1.5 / 5.85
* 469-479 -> 1.5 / 5.59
